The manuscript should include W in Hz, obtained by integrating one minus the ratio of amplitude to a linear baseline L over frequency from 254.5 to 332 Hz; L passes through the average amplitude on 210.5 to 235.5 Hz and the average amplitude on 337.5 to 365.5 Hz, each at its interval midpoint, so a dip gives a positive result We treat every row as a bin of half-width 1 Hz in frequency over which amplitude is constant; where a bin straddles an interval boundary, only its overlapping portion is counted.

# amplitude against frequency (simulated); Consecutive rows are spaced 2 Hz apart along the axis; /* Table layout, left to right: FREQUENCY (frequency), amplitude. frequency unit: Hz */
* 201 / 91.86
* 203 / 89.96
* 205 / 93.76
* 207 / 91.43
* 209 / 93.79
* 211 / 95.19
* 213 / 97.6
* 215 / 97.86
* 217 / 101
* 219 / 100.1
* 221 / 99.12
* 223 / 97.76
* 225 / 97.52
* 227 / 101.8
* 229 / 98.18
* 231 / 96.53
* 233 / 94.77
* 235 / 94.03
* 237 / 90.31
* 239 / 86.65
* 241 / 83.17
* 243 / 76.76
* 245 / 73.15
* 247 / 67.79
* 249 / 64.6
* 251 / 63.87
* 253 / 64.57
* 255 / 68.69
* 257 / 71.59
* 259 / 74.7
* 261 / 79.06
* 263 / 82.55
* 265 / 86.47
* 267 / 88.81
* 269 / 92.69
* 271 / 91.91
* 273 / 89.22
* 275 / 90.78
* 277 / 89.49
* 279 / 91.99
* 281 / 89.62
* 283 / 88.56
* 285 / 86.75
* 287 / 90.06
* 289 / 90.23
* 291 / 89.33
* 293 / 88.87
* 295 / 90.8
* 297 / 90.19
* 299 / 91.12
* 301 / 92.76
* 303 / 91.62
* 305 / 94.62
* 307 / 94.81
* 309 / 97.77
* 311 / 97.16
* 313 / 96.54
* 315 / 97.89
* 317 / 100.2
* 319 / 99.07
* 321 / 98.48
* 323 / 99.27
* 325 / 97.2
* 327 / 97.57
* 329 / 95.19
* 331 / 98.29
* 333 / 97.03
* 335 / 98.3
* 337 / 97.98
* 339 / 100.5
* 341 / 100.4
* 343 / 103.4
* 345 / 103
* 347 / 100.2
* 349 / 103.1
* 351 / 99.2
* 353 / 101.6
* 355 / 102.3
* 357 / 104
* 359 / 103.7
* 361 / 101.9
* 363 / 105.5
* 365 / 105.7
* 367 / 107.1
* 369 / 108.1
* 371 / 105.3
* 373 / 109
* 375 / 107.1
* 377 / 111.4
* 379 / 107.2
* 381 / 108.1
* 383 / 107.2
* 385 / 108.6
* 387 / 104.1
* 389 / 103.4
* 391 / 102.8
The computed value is 7.3 Hz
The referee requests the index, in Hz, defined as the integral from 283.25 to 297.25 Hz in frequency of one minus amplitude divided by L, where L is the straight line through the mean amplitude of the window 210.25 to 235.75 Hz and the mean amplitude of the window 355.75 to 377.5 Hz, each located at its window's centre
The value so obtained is 1.7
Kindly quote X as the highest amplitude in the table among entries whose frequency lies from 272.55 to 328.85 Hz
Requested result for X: 100.2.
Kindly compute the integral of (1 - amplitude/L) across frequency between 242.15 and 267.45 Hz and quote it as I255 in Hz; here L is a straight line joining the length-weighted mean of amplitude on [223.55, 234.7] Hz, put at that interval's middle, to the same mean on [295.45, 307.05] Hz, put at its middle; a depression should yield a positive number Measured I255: 5.79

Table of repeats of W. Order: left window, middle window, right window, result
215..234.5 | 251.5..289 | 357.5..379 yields 6.24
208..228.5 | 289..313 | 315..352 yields 1.53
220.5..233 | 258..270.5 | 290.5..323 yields 1.57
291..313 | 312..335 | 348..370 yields -0.20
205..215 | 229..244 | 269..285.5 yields 0.55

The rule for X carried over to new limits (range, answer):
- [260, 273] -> 92.69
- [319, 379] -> 111.4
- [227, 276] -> 101.8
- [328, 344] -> 103.4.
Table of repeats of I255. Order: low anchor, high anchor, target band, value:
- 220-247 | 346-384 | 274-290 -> 1.0 Hz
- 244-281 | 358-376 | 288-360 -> -1.7 Hz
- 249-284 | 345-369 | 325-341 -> 0.0 Hz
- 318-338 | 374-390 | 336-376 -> -0.3 Hz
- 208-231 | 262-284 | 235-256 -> 4.3 Hz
